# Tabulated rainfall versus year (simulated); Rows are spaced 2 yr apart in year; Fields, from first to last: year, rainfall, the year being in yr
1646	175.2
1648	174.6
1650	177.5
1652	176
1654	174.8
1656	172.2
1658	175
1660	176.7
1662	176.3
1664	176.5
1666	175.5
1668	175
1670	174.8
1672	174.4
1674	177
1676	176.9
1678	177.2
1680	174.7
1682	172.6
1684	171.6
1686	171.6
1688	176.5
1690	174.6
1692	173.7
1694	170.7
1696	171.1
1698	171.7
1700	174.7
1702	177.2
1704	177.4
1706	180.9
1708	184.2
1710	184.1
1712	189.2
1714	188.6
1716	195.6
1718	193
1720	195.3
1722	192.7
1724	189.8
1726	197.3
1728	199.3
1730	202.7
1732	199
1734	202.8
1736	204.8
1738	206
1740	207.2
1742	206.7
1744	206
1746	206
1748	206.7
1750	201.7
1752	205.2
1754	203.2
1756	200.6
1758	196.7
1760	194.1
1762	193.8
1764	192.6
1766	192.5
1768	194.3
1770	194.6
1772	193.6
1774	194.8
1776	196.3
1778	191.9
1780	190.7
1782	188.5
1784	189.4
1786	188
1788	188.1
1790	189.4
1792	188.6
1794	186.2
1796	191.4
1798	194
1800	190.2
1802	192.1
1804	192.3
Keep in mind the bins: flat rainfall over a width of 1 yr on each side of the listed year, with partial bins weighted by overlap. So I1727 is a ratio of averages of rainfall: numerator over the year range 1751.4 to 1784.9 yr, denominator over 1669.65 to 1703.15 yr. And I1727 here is 1.12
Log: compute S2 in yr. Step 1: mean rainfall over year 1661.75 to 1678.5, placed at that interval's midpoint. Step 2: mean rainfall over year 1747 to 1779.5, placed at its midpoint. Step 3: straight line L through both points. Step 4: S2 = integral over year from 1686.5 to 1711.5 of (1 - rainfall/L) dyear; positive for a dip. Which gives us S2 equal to 0.81 yr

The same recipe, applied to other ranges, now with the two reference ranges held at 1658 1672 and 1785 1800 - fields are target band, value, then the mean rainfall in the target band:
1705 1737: -2.11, 194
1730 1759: -3.07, 204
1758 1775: -0.67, 194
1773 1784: -0.25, 192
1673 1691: 0.28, 175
